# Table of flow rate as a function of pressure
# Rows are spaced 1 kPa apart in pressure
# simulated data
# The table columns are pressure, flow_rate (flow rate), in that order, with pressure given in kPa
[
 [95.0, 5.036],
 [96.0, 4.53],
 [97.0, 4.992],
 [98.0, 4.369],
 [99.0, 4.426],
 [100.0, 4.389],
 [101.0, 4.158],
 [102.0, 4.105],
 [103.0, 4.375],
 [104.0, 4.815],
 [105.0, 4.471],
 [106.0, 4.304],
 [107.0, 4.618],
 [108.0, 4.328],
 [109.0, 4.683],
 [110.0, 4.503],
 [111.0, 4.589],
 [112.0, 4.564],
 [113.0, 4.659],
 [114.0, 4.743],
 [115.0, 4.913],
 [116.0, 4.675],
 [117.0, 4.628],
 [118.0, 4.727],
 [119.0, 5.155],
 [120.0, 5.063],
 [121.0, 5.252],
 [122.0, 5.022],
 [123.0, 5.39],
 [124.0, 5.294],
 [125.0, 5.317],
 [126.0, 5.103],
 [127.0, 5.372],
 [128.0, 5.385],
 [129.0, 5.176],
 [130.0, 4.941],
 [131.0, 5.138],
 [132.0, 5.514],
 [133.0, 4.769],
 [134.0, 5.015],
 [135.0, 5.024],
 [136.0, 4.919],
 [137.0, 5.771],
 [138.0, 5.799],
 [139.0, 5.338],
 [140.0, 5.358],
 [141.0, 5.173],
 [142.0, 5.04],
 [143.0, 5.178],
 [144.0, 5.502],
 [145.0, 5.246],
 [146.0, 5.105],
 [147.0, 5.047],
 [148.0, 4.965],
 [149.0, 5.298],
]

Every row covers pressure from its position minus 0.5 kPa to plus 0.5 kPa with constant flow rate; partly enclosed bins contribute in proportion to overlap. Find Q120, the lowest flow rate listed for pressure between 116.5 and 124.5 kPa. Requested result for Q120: 4.628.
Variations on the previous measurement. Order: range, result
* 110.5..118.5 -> 4.564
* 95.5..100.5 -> 4.369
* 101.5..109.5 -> 4.105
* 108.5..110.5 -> 4.503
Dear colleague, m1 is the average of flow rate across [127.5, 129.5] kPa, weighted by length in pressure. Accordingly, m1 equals 5.28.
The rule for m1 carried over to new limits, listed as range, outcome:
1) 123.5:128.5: 5.29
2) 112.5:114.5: 4.7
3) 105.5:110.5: 4.49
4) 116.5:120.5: 4.89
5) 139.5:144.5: 5.25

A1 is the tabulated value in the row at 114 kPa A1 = 4.743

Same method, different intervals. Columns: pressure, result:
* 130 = 4.941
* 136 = 4.919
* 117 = 4.628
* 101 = 4.158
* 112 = 4.564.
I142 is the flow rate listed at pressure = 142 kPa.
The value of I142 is 5.04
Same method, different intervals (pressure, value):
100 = 4.389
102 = 4.105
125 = 5.317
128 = 5.385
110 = 4.503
